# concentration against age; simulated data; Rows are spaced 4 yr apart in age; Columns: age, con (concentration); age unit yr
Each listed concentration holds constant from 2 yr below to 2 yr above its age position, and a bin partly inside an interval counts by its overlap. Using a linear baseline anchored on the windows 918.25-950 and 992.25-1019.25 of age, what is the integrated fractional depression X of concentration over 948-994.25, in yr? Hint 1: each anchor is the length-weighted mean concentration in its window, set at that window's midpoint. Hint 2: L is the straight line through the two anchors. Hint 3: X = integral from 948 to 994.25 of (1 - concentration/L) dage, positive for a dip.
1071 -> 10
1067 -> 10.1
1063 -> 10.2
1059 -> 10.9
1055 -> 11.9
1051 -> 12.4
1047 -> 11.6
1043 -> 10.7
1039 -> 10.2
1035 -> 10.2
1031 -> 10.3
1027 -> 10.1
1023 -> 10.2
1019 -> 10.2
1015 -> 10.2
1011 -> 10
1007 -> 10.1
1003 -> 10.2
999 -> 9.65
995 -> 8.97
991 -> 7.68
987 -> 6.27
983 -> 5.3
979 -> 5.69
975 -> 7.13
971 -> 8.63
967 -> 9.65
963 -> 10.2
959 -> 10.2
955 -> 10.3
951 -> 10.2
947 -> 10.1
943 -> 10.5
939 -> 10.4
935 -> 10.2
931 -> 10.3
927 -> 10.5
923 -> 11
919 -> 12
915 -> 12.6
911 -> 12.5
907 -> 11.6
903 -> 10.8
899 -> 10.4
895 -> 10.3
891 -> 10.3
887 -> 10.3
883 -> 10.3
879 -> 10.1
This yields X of 8.37 yr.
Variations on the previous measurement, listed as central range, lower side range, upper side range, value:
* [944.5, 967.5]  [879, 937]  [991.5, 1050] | 1.0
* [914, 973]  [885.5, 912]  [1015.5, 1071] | 2.0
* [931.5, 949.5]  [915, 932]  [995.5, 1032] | 1.1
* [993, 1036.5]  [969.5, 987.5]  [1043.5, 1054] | -3.8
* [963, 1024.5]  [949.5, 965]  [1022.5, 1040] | 9.1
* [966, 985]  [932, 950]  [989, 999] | 4.3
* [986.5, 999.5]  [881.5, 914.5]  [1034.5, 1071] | 3.2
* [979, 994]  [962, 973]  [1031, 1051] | 5.1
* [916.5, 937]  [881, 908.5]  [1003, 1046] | -0.7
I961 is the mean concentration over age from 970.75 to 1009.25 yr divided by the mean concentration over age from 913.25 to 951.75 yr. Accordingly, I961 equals 0.74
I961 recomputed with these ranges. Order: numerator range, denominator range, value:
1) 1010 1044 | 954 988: 1.26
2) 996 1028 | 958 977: 1.10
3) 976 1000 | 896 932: 0.63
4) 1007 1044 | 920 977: 1.02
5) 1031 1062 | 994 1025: 1.11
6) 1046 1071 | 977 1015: 1.33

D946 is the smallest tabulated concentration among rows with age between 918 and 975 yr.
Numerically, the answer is 7.13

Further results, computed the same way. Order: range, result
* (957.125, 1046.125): 5.3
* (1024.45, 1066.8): 10.1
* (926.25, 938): 10.2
